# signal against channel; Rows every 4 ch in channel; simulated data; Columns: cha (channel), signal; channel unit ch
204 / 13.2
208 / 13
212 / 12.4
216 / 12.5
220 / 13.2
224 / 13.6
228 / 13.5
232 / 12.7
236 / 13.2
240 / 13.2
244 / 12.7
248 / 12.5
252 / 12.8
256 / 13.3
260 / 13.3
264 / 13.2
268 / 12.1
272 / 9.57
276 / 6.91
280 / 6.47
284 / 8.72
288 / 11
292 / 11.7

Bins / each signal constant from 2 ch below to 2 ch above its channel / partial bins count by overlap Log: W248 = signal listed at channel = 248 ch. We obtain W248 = 12.5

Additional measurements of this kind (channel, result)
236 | 13.2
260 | 13.3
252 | 12.8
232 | 12.7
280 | 6.47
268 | 12.1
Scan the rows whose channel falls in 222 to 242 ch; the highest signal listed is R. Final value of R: 13.6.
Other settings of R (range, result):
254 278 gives 13.3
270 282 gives 9.57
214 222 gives 13.2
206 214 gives 13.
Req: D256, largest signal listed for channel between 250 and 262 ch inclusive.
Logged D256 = 13.3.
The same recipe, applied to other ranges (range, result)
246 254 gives 12.8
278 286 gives 8.72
